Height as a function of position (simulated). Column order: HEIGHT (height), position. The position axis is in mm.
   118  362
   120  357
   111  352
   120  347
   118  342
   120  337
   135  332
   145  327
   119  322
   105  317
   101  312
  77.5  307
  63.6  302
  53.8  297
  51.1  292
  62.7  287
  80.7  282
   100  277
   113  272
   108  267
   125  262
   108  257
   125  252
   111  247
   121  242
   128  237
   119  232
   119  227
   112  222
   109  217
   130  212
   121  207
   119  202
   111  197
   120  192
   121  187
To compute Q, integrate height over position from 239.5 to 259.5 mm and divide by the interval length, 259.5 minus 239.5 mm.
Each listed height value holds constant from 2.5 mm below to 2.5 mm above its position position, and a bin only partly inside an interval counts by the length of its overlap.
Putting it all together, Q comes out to 116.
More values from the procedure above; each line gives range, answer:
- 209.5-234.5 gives 118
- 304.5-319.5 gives 94.5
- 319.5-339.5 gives 130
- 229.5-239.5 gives 124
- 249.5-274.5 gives 116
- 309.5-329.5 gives 118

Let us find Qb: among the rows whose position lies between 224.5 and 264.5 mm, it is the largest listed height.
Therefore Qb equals 128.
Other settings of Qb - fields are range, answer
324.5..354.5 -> 145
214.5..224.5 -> 112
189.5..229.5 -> 130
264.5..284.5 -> 113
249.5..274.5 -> 125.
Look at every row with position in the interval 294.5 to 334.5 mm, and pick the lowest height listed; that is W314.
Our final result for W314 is 53.8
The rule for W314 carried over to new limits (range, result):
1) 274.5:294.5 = 51.1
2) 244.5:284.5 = 80.7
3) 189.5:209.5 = 111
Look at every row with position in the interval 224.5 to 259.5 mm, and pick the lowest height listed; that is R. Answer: 108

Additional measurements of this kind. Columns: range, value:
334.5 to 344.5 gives 118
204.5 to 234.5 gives 109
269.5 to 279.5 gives 100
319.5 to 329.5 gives 119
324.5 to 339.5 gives 120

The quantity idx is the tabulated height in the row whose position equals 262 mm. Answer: 125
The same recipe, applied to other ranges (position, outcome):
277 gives 100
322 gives 119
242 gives 121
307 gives 77.5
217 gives 109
